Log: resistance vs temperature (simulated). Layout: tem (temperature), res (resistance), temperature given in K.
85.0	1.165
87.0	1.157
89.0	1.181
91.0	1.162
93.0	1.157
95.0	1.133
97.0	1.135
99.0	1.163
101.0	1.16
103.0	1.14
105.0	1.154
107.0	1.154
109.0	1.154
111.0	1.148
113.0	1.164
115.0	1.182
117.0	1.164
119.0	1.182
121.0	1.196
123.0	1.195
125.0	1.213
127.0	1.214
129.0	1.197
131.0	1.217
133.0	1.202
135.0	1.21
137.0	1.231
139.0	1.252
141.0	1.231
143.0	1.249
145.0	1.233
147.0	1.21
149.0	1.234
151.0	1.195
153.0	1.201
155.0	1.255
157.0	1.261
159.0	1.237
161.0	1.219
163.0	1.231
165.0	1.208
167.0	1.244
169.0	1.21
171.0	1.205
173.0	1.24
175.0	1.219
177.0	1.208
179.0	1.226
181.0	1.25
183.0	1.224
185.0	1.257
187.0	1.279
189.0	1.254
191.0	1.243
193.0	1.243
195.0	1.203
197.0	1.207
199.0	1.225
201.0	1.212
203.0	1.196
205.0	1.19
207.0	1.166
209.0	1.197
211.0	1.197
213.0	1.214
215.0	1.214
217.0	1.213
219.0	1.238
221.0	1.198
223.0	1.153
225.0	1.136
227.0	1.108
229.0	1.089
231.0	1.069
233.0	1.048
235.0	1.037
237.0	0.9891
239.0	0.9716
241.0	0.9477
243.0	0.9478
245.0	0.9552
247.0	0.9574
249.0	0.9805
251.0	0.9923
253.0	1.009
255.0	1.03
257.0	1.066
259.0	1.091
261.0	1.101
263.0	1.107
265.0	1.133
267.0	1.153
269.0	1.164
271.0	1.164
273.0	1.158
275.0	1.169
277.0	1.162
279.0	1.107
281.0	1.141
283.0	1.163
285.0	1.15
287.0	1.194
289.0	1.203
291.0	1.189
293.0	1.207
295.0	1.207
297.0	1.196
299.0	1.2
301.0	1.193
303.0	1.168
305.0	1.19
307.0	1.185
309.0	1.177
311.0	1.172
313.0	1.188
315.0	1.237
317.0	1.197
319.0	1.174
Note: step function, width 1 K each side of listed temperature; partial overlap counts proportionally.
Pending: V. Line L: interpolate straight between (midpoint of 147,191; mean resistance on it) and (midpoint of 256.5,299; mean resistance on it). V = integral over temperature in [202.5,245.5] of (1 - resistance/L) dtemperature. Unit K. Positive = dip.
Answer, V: 2.9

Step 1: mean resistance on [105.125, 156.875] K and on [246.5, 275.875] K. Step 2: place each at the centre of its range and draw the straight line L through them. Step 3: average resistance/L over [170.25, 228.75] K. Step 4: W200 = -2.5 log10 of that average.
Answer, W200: -0.062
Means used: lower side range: 1.2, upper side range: 1.09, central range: 1.21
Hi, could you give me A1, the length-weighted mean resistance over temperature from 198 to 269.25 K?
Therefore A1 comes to 1.1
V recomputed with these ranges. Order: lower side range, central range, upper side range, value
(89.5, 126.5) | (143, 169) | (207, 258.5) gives -2.2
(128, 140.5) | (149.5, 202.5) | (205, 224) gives -0.9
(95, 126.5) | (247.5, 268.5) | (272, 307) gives 1.9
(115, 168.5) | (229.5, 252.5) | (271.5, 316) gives 3.9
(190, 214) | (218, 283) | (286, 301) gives 6.6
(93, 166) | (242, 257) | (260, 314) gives 2.4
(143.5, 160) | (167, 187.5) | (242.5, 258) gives -1.1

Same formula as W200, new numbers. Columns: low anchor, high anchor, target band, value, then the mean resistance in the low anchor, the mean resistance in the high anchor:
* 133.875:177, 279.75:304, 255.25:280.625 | 0.06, 1.23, 1.18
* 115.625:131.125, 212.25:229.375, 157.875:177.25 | -0.03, 1.2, 1.18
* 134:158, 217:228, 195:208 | -0.01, 1.23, 1.17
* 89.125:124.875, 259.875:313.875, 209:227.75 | -0.02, 1.16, 1.17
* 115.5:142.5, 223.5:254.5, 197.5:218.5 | -0.13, 1.21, 1.02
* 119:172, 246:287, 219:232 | 0.01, 1.22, 1.1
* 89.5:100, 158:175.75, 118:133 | -0.02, 1.15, 1.22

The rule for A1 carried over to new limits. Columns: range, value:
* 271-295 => 1.17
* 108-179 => 1.21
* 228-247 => 1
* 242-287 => 1.09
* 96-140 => 1.18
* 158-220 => 1.22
